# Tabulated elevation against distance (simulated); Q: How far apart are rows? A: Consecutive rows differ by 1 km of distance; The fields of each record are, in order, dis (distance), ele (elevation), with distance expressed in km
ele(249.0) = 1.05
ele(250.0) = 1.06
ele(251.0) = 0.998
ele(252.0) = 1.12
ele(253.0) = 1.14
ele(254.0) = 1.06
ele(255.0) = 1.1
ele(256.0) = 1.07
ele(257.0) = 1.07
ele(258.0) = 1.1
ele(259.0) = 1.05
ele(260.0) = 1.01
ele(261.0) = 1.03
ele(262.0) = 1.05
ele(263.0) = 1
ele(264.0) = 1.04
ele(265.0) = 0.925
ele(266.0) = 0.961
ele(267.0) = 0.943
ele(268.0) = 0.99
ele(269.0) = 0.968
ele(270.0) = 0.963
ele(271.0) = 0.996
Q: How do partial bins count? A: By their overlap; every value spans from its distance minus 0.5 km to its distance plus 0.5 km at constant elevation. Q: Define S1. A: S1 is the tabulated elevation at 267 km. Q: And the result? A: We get 0.943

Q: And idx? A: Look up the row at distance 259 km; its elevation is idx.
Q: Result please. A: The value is 1.05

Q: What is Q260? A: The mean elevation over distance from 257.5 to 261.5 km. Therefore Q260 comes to 1.05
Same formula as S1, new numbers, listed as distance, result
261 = 1.03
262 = 1.05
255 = 1.1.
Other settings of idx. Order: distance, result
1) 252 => 1.12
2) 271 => 0.996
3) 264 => 1.04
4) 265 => 0.925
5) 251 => 0.998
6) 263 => 1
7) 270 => 0.963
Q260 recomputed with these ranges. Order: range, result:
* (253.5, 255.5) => 1.08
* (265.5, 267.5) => 0.952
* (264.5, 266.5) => 0.943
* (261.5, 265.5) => 1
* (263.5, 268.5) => 0.972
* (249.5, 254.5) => 1.08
